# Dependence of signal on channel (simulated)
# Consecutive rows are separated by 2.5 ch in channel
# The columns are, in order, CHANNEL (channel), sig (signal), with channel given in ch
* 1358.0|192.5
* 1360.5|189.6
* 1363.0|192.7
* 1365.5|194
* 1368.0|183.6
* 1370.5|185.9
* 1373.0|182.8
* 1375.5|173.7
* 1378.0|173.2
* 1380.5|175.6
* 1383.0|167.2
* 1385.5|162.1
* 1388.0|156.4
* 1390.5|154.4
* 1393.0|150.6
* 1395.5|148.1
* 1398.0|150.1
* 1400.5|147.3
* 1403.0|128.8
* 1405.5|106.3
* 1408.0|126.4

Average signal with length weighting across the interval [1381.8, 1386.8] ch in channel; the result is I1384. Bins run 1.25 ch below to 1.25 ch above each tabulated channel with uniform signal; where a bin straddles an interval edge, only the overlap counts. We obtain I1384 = 165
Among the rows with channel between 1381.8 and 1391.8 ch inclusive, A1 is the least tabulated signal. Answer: 154.4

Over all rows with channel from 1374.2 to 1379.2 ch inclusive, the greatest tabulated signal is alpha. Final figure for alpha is 173.7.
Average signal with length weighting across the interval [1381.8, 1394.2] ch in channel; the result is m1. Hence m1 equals 158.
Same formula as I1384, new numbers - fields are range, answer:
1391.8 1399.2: 150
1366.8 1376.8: 181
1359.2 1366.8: 192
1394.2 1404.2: 144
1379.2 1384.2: 171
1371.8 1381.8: 176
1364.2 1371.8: 188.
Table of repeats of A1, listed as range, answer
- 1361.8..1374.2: 182.8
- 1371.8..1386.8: 162.1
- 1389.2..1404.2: 128.8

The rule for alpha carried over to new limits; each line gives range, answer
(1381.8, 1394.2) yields 167.2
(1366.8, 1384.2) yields 185.9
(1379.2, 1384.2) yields 175.6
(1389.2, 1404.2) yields 154.4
